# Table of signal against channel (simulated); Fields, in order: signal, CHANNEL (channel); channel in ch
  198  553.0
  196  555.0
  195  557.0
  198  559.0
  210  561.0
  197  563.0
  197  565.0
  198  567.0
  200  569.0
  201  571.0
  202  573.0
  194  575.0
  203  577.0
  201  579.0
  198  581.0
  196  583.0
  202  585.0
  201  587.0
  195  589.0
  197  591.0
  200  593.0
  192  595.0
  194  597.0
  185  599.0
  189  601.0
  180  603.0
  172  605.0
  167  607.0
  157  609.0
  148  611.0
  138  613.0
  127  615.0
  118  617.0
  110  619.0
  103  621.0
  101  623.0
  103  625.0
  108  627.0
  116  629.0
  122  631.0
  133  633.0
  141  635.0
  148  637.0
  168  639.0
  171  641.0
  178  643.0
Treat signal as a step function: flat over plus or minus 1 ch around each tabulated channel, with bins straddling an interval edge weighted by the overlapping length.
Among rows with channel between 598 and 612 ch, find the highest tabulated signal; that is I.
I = 189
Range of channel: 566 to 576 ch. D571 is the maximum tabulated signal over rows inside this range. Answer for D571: 202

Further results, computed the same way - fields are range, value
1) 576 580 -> 203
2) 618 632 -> 122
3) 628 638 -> 148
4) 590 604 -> 200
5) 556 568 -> 210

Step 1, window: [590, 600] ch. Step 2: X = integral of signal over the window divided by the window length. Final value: 194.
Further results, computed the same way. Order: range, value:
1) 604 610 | 165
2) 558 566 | 200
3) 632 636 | 137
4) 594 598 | 193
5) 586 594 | 198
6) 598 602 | 187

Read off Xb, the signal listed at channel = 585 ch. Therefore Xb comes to 202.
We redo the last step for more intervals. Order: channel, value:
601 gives 189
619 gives 110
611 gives 148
